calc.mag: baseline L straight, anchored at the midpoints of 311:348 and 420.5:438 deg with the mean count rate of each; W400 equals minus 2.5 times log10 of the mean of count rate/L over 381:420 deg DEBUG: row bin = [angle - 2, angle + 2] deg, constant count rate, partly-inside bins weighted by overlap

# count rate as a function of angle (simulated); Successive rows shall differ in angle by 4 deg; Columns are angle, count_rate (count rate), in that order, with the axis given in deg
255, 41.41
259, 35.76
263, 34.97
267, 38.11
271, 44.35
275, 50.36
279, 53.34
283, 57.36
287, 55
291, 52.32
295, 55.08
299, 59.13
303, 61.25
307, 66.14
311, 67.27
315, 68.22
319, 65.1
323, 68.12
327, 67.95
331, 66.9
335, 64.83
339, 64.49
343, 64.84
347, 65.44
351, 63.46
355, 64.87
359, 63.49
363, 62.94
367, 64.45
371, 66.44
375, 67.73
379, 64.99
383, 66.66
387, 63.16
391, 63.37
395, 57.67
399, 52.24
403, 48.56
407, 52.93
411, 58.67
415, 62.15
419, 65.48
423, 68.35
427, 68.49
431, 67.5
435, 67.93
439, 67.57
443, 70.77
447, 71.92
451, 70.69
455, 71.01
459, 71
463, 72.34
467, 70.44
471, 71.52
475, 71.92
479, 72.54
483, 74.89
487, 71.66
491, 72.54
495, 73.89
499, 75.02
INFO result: 0.15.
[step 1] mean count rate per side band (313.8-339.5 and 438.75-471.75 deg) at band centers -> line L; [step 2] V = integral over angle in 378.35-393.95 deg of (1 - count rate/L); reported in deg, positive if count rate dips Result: 1.0 deg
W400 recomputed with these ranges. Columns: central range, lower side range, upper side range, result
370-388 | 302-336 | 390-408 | -0.147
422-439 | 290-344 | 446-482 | 0.029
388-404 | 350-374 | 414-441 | 0.167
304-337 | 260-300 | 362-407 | -0.229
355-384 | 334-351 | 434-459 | 0.016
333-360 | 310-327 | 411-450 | 0.046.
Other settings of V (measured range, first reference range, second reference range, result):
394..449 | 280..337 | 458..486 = 4.93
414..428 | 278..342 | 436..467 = 0.53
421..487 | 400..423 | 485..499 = -4.63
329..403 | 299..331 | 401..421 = -2.27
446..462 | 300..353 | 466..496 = 0.01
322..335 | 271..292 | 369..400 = -2.18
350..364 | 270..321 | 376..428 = -0.91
